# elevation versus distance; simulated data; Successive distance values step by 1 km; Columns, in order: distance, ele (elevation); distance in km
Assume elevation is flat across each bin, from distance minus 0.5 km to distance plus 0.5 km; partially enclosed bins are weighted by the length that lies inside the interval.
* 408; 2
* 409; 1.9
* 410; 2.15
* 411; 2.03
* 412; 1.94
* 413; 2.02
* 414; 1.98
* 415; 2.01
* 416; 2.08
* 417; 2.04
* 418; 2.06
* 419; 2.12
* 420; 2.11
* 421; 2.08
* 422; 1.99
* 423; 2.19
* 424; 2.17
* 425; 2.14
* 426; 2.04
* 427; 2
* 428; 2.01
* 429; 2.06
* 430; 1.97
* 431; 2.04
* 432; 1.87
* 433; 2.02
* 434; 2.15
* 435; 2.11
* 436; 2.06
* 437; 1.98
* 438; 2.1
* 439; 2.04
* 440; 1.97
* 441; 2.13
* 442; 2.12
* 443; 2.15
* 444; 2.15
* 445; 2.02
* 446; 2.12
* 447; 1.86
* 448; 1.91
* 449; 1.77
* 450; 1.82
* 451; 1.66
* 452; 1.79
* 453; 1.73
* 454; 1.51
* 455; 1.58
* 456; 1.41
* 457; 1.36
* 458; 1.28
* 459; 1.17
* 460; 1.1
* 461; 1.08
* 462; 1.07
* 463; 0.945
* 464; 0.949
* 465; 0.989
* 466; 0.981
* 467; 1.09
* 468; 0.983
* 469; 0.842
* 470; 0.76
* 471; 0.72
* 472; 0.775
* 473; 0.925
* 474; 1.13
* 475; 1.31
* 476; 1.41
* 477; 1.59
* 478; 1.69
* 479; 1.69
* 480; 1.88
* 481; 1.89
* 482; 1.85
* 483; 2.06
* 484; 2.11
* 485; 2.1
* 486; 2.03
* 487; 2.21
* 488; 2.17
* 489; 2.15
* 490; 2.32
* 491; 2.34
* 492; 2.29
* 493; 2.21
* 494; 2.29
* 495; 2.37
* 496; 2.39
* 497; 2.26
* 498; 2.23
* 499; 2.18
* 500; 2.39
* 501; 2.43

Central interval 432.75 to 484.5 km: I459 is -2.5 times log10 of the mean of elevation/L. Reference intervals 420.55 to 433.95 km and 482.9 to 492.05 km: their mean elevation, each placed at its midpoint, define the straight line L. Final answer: 0.32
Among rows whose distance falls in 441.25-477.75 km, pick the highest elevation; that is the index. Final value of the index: 2.15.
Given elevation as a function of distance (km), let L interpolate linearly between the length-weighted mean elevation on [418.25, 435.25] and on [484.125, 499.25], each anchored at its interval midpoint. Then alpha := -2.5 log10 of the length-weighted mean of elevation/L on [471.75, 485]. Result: 0.35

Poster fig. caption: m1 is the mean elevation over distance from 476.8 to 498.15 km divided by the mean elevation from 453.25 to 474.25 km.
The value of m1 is 1.94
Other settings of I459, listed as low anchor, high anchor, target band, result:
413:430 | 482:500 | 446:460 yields 0.308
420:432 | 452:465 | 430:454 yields -0.184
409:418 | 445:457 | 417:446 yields -0.100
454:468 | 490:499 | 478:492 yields -0.044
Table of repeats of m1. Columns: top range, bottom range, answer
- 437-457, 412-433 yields 0.92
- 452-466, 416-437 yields 0.61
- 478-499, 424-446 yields 1.04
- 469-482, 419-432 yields 0.64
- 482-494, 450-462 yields 1.52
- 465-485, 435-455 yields 0.70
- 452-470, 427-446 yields 0.58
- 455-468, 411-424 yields 0.55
